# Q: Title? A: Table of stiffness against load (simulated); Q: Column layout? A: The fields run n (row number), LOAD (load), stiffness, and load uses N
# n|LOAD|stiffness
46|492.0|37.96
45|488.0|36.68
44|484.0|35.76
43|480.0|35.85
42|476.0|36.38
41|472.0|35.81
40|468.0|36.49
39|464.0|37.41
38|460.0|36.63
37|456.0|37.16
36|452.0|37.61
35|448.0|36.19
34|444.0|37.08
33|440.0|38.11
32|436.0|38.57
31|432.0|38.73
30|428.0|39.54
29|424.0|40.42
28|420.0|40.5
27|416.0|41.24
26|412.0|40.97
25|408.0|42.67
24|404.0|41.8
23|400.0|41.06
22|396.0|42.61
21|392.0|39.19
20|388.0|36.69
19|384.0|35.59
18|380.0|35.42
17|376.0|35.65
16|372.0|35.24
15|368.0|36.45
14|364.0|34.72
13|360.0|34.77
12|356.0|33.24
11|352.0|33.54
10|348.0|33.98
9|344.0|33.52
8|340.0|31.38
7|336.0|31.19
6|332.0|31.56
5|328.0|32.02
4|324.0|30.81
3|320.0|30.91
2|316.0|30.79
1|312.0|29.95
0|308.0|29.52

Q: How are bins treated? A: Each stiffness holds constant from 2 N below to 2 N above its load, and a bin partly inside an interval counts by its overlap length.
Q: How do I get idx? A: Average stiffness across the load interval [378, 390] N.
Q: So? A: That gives 35.9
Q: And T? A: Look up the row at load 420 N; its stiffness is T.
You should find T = 40.5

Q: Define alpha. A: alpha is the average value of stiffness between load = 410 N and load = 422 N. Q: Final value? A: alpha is 40.9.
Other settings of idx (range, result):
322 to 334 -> 31.5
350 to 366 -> 34.1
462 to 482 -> 36.4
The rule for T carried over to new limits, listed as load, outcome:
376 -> 35.65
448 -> 36.19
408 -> 42.67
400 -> 41.06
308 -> 29.52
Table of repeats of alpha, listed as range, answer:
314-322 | 30.9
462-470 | 37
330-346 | 31.9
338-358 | 33.1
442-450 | 36.6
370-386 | 35.5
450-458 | 37.4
